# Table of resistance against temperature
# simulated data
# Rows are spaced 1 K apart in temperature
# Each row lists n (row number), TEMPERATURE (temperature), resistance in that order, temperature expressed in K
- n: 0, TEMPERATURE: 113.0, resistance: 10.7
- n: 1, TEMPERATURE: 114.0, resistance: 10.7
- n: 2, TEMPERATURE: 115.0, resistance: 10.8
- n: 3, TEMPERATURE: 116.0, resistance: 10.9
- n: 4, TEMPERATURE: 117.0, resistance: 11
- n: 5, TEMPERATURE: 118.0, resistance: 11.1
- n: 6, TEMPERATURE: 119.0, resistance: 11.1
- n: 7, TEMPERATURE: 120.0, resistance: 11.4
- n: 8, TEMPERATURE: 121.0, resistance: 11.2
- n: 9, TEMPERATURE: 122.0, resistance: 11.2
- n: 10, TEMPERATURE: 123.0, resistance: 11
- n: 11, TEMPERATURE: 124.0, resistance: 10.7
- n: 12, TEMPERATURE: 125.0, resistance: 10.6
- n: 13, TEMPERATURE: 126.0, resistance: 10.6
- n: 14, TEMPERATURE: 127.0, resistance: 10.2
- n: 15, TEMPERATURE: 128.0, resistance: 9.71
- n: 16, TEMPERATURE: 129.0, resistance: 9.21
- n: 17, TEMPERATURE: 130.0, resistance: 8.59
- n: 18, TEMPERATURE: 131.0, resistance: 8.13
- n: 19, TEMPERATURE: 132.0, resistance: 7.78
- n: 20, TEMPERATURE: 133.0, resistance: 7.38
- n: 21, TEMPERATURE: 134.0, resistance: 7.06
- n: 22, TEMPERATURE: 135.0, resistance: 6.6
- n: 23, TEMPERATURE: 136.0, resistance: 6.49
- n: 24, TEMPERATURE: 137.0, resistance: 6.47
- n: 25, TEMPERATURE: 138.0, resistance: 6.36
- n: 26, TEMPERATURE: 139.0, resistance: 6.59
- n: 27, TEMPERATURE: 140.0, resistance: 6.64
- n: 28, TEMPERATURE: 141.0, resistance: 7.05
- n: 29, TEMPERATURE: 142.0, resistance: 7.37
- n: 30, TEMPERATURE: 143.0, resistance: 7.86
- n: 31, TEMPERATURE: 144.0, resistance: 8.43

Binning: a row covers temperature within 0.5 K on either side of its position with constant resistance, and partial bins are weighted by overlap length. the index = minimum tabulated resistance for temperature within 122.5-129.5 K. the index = 9.21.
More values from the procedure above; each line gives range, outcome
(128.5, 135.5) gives 6.6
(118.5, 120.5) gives 11.1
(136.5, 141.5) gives 6.36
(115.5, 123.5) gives 10.9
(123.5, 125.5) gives 10.6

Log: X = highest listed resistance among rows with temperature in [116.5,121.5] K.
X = 11.4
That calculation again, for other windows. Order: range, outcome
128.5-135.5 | 9.21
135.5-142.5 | 7.37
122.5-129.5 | 11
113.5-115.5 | 10.8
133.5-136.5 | 7.06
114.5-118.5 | 11.1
